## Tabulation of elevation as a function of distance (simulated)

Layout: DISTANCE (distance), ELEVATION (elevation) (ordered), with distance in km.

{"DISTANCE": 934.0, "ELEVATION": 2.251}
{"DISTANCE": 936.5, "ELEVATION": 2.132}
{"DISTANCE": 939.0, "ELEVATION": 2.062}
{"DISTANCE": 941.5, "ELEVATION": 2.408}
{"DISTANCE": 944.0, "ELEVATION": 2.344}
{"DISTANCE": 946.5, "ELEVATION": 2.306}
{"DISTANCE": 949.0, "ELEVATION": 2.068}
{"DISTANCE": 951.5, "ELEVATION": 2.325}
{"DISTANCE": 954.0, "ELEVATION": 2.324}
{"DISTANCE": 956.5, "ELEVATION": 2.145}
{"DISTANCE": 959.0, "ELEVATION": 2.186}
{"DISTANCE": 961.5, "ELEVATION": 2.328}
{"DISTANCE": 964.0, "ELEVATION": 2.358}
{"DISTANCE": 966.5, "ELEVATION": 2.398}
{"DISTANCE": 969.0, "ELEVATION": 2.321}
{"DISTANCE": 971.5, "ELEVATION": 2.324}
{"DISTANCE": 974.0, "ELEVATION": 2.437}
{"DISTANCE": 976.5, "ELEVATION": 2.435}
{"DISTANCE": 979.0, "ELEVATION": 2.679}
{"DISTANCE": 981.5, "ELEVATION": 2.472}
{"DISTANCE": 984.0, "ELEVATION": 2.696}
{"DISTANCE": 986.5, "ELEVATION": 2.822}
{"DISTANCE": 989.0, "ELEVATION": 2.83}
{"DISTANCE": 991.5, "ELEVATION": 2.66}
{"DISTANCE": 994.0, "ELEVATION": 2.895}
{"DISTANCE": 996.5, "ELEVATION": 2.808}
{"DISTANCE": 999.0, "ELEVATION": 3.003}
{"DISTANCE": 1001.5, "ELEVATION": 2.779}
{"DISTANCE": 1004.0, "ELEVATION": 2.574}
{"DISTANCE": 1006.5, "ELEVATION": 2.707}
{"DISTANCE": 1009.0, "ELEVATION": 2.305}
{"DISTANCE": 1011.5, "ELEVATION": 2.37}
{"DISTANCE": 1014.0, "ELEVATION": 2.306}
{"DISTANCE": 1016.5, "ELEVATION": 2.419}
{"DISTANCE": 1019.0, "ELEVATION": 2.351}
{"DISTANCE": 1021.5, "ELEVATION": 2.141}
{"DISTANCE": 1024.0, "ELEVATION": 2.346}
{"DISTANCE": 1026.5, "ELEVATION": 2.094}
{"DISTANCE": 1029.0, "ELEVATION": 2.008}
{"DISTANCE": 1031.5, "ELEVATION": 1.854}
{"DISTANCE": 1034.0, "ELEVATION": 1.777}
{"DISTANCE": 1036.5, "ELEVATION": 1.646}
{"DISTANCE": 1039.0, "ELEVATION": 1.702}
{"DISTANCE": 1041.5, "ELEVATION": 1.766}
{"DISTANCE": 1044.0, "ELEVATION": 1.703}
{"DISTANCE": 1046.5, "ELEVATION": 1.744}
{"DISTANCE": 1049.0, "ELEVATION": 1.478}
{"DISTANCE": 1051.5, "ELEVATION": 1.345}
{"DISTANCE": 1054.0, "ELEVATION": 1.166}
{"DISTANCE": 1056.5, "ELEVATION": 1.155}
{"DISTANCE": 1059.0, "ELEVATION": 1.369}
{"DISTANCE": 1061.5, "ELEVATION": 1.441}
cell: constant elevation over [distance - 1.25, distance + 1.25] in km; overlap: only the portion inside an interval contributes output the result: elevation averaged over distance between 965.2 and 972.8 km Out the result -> 2.35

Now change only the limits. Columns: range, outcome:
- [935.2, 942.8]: 2.2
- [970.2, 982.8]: 2.47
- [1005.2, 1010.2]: 2.51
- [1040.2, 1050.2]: 1.67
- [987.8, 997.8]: 2.8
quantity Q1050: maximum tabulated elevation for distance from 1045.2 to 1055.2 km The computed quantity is 1.744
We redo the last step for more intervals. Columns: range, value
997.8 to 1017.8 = 3.003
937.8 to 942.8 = 2.408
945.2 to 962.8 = 2.328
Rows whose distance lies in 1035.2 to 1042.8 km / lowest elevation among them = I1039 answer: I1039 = 1.646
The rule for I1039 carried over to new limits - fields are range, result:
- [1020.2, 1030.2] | 2.008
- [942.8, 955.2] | 2.068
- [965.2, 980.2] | 2.321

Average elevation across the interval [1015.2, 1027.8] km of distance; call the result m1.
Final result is 2.27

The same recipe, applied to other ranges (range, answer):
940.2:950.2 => 2.28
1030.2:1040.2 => 1.75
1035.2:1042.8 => 1.71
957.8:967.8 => 2.32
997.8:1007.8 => 2.76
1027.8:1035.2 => 1.88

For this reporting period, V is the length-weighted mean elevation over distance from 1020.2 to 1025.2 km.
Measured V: 2.24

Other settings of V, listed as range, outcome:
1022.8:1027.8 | 2.22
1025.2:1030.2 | 2.05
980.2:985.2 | 2.58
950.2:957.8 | 2.26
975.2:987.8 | 2.62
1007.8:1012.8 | 2.34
